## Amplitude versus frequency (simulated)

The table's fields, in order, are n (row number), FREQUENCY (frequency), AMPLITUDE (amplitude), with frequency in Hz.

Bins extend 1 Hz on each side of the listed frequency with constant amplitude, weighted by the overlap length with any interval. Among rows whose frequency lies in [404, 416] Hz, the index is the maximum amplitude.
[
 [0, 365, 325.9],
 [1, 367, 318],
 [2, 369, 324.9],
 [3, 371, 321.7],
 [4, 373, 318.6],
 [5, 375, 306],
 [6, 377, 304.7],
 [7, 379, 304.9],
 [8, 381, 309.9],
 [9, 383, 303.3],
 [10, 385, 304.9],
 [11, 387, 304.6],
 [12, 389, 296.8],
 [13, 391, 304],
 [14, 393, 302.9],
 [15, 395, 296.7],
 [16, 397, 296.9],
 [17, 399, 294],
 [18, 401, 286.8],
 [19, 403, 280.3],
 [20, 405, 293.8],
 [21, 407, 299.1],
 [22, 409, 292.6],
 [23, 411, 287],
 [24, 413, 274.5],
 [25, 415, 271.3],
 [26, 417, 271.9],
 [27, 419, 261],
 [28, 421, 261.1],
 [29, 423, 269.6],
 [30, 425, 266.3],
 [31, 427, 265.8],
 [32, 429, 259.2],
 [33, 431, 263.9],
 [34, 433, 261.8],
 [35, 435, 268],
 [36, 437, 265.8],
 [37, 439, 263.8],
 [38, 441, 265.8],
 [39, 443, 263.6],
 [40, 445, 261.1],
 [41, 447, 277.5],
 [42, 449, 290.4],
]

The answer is 299.1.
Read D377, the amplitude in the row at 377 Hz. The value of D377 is 304.7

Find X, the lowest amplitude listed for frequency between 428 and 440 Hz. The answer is 259.2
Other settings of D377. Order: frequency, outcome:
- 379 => 304.9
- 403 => 280.3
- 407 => 299.1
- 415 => 271.3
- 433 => 261.8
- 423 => 269.6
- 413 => 274.5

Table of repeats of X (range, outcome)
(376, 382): 304.7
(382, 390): 296.8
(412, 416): 271.3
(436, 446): 261.1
